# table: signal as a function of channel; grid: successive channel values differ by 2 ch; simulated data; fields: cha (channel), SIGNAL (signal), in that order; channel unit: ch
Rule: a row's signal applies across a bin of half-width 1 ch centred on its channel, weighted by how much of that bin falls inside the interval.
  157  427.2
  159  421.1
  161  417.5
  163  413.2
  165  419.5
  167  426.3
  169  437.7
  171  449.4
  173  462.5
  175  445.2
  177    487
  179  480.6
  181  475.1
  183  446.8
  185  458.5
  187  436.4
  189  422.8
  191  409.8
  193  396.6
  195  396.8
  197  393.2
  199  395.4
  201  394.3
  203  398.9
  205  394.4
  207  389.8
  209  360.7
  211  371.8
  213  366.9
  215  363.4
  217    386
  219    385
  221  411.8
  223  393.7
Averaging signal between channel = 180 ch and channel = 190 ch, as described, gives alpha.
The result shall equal 448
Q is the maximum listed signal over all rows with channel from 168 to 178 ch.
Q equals 487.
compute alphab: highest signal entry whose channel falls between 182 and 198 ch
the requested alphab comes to 458.5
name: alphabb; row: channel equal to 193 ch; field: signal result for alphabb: 396.6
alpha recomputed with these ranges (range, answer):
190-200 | 398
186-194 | 416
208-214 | 366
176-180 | 484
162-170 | 424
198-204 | 396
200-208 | 394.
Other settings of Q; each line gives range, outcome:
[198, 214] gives 398.9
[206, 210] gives 389.8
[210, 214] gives 371.8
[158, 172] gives 449.4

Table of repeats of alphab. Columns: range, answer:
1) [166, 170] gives 437.7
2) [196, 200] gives 395.4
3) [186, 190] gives 436.4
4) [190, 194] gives 409.8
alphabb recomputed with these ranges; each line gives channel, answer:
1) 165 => 419.5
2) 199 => 395.4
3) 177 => 487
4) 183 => 446.8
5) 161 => 417.5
